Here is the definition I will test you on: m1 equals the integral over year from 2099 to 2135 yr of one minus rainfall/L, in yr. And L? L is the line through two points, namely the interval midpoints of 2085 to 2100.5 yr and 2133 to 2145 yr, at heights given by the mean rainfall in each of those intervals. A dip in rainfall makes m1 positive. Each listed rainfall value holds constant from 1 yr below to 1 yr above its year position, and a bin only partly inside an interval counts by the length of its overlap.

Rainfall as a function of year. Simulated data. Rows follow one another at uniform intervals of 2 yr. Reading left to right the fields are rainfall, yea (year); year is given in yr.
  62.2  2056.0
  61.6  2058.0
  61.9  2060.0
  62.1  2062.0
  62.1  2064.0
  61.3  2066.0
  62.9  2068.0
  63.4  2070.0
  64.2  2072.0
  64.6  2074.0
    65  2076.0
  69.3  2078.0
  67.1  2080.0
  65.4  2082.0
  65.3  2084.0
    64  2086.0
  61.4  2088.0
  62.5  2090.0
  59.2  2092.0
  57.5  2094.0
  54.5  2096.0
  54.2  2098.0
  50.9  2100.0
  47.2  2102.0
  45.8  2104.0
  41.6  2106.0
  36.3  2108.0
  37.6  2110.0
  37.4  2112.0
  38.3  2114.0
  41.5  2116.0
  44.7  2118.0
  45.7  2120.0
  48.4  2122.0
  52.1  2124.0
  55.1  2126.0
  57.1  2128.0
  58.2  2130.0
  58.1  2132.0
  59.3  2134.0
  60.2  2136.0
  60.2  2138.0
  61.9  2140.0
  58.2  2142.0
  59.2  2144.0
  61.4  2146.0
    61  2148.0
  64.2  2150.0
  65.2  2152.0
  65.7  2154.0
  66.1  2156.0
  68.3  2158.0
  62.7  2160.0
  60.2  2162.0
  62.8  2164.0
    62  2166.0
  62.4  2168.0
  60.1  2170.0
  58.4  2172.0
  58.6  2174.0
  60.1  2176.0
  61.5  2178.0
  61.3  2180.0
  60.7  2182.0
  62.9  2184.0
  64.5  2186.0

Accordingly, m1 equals 7.1 yr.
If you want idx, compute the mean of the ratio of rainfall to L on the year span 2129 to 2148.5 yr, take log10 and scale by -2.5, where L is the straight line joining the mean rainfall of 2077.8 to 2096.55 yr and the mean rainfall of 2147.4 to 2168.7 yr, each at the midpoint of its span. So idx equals 0.07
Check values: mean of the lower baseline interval 62.5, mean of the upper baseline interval 63.8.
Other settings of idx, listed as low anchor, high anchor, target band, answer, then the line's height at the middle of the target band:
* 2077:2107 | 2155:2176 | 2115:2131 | 0.18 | 59.6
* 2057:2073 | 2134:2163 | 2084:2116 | 0.24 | 62.4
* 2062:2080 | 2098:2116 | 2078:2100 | -0.15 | 53.4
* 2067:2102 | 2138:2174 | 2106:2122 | 0.45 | 61.7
